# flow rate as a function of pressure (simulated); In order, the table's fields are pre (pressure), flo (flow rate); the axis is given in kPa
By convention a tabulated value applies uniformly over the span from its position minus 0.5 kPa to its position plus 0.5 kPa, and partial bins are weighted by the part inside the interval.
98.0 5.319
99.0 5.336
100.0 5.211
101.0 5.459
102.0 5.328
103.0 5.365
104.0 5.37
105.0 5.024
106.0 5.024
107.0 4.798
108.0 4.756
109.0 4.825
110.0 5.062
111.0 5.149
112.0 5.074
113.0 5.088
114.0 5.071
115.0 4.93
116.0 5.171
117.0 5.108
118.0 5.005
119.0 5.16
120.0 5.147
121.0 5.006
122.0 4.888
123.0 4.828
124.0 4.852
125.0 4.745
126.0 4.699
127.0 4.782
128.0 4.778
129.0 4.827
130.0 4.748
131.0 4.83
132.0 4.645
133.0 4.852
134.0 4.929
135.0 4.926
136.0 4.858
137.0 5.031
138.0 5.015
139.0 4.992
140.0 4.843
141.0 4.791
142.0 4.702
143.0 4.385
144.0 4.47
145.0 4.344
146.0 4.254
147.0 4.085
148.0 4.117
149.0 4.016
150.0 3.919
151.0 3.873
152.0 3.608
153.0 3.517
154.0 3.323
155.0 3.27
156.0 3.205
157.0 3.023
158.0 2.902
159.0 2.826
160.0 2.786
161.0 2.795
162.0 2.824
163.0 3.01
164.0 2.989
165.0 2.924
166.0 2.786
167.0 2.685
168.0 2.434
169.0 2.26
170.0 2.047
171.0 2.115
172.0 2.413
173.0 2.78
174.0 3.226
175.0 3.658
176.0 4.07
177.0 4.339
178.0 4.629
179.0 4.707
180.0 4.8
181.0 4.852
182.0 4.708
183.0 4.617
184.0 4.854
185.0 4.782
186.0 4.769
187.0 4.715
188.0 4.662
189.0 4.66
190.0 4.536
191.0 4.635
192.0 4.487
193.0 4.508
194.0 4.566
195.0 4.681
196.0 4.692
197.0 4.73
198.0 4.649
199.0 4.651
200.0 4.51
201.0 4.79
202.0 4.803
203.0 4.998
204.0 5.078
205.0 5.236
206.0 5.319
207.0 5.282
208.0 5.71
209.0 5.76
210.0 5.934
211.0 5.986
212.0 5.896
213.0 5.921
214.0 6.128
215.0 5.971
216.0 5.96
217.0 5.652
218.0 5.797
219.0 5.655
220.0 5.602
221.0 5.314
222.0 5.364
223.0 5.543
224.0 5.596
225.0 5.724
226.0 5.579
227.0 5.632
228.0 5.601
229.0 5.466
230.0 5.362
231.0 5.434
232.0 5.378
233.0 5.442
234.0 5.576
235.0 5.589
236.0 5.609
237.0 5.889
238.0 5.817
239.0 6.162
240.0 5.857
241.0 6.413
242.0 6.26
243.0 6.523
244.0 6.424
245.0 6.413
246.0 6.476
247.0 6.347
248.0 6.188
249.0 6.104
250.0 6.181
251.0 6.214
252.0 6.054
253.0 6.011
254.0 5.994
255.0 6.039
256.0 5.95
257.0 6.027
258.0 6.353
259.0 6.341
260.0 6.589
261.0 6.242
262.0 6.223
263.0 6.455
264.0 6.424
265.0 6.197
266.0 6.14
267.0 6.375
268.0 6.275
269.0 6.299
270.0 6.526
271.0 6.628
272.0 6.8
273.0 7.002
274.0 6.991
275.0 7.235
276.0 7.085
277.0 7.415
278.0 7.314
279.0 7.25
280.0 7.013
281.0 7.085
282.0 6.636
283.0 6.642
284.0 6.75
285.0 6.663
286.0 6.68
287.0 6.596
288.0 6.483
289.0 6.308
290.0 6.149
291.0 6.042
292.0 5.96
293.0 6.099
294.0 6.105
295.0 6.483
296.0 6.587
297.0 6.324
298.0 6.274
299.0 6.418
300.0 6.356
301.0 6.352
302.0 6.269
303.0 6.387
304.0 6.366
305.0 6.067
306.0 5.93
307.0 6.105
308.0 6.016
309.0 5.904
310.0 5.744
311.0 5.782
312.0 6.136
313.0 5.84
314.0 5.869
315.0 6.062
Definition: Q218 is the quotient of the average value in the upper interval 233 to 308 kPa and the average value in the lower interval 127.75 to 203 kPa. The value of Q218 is 1.6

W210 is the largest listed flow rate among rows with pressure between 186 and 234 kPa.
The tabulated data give 6.128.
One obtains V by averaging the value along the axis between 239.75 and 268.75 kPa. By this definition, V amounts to 6.25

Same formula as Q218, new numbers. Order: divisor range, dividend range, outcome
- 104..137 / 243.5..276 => 1.29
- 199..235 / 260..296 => 1.20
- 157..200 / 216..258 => 1.53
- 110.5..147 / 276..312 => 1.32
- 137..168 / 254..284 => 1.79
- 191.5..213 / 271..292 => 1.34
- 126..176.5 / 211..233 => 1.49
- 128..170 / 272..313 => 1.68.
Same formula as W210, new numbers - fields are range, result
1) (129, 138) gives 5.031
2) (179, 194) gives 4.854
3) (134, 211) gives 5.986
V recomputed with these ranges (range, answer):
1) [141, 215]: 4.18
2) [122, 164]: 4.17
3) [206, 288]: 6.16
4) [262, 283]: 6.74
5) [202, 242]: 5.64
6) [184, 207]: 4.76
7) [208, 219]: 5.88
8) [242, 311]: 6.4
